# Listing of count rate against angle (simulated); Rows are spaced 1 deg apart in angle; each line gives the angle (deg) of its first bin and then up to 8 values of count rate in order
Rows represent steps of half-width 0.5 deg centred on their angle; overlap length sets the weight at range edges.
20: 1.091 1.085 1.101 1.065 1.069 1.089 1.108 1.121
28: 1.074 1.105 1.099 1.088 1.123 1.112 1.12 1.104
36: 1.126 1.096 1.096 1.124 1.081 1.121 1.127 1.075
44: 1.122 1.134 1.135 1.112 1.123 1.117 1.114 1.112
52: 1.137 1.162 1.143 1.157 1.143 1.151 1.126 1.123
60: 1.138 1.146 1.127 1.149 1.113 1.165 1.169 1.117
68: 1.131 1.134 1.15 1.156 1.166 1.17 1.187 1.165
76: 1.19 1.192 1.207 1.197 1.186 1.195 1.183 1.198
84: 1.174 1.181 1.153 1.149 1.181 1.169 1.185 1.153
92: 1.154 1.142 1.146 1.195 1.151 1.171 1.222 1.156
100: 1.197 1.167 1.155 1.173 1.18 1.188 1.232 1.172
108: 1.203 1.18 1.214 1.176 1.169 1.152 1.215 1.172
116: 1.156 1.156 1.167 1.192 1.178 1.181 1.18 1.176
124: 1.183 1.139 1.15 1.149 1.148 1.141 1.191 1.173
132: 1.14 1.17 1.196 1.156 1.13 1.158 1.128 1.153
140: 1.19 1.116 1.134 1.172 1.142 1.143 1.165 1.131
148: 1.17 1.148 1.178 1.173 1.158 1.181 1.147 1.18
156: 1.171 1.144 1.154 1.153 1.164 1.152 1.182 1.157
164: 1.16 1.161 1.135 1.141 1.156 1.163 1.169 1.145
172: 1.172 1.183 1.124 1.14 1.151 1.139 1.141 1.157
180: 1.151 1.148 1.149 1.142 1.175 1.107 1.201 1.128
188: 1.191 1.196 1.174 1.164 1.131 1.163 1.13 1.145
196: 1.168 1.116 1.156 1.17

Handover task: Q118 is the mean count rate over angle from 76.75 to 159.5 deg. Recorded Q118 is 1.17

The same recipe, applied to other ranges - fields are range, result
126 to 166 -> 1.16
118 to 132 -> 1.17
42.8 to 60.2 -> 1.13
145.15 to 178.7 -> 1.16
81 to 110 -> 1.18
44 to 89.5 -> 1.15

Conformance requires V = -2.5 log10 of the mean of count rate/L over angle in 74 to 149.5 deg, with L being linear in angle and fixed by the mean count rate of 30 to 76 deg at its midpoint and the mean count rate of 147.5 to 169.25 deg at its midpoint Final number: -0.02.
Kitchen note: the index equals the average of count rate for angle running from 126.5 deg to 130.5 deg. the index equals 1.16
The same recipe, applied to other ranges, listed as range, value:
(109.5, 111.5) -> 1.19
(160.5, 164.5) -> 1.16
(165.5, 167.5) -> 1.14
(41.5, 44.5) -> 1.11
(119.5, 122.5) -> 1.18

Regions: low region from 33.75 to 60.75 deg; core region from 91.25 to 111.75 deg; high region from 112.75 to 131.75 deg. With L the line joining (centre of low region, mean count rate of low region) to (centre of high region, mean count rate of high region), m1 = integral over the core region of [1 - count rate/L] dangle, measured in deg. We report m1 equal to -0.4 deg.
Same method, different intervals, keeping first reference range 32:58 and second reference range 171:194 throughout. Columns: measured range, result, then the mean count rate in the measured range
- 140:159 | -0.2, 1.16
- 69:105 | -1.3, 1.17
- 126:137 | -0.2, 1.16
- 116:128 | -0.3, 1.17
